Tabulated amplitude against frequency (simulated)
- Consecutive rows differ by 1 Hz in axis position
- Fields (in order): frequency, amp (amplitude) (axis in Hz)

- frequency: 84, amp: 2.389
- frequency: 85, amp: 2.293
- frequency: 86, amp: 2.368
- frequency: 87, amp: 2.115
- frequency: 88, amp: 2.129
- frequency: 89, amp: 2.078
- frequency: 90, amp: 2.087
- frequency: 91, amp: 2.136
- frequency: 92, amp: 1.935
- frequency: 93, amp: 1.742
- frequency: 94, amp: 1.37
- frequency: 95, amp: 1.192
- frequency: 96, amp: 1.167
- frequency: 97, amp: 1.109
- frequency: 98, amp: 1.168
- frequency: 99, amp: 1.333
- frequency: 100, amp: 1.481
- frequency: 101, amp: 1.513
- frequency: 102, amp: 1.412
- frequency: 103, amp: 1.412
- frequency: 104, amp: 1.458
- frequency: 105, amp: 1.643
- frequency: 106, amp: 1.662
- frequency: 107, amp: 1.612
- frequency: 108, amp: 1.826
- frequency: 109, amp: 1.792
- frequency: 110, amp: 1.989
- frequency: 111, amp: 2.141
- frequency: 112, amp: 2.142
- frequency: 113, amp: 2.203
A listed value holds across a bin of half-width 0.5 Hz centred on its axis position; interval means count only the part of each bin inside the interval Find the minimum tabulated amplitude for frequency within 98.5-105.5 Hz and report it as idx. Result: 1.333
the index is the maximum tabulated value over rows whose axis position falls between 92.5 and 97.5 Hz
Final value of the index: 1.742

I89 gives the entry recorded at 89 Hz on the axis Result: 2.078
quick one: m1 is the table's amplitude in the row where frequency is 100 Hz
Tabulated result 1.481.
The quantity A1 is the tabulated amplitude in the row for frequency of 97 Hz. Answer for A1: 1.109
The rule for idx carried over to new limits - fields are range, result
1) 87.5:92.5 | 1.935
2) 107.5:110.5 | 1.792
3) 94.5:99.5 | 1.109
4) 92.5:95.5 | 1.192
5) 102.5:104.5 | 1.412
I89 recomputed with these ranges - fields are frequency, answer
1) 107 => 1.612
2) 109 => 1.792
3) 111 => 2.141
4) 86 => 2.368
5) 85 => 2.293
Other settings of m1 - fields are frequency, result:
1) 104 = 1.458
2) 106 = 1.662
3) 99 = 1.333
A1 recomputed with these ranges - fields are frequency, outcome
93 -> 1.742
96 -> 1.167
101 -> 1.513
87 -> 2.115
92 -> 1.935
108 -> 1.826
